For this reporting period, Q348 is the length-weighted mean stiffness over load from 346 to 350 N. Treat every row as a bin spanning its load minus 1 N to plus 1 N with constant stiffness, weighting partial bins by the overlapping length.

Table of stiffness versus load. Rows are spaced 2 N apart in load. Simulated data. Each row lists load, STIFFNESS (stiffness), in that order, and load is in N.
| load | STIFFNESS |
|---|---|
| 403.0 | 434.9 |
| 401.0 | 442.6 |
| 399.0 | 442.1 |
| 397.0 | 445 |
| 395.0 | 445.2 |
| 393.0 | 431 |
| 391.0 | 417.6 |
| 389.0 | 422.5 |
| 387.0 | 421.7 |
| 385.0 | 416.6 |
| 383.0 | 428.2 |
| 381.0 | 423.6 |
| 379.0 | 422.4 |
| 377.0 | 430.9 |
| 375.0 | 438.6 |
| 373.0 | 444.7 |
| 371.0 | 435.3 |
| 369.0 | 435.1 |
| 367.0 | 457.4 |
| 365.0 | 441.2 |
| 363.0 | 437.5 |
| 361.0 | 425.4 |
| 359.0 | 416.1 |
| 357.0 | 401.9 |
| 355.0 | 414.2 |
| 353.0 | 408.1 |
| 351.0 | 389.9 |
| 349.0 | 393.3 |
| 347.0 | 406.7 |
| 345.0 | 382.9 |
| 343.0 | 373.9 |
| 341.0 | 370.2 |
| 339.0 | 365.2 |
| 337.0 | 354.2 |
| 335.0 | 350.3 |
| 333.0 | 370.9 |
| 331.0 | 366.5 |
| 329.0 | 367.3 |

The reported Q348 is 400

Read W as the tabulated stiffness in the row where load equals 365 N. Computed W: 441.2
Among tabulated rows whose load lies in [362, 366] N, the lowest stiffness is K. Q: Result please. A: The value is 437.5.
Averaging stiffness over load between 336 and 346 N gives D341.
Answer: 369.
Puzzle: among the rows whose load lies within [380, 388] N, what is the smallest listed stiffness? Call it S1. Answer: 416.6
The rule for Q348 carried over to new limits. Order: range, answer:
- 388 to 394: 424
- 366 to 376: 442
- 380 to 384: 426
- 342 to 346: 378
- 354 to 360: 411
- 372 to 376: 442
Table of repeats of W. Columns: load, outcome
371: 435.3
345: 382.9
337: 354.2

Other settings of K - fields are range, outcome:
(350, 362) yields 389.9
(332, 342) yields 350.3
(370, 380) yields 422.4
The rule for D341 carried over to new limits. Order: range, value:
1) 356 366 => 424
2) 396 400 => 444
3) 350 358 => 404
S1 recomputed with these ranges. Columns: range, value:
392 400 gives 431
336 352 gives 354.2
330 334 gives 366.5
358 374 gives 416.1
